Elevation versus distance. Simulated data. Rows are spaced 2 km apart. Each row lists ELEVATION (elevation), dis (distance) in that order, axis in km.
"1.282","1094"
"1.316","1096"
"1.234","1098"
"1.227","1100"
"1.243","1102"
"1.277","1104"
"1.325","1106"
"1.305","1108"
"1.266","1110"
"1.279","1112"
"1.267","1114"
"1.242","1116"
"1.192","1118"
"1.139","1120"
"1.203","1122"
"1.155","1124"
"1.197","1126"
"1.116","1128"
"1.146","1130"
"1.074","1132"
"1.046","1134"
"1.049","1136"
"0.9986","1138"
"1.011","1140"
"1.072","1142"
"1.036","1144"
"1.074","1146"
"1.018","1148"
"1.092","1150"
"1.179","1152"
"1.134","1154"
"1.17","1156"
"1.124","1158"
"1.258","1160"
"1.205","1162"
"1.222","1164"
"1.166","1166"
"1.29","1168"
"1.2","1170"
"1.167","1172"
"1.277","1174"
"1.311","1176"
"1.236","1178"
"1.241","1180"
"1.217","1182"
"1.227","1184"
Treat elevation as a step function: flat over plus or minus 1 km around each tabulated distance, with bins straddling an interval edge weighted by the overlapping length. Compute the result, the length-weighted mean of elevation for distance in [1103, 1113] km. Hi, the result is 1.29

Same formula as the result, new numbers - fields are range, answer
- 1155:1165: 1.2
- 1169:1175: 1.21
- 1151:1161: 1.17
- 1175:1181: 1.26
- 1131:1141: 1.04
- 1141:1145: 1.05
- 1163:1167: 1.19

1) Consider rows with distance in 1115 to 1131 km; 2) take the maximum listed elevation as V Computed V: 1.242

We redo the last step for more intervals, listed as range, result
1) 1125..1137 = 1.197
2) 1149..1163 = 1.258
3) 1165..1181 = 1.311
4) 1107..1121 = 1.305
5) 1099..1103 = 1.243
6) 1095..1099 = 1.316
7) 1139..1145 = 1.072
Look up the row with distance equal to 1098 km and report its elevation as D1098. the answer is 1.234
